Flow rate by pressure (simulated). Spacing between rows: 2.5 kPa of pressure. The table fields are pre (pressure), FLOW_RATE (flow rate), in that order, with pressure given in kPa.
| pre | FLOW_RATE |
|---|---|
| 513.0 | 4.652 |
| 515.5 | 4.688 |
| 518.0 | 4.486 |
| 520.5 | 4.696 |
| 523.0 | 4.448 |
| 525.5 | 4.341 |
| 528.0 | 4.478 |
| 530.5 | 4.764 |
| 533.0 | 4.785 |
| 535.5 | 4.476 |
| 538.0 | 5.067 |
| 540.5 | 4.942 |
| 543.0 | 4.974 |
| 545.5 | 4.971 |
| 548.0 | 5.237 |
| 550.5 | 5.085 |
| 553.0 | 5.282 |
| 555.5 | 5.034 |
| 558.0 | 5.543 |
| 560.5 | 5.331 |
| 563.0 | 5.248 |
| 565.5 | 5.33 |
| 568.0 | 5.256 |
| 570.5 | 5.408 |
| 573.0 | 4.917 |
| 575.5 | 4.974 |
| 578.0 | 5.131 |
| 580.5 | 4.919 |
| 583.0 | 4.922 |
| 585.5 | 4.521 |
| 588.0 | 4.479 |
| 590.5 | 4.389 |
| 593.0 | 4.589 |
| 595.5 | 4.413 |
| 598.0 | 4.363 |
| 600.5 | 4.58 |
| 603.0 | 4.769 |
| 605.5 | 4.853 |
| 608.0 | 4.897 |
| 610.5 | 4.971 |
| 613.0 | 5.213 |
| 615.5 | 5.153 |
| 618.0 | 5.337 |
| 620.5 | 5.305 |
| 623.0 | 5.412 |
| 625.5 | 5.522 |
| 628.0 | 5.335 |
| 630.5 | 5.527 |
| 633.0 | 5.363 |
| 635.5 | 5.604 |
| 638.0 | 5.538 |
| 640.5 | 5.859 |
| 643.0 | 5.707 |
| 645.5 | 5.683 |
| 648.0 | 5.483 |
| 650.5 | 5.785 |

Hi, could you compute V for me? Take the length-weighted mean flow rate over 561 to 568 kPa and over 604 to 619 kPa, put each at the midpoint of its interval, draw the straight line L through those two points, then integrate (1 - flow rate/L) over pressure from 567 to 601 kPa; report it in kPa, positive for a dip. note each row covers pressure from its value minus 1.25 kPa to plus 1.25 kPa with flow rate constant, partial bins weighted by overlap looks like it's 2.7 kPa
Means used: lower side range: 5.29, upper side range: 5.06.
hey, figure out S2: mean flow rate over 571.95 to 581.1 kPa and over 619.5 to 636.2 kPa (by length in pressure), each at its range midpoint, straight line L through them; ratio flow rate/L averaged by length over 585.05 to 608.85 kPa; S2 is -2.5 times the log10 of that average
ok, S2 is 0.13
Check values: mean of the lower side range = 4.99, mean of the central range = 4.58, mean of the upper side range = 5.43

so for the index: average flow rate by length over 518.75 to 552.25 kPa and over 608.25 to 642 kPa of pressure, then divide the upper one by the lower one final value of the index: 1.12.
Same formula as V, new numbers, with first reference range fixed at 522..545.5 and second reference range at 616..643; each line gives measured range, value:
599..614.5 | 1.2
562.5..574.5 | -0.6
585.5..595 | 1.3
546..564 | -1.3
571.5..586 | 0.4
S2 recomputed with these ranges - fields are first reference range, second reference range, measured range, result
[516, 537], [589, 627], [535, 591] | -0.07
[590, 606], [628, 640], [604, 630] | -0.03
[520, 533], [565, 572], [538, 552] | -0.03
